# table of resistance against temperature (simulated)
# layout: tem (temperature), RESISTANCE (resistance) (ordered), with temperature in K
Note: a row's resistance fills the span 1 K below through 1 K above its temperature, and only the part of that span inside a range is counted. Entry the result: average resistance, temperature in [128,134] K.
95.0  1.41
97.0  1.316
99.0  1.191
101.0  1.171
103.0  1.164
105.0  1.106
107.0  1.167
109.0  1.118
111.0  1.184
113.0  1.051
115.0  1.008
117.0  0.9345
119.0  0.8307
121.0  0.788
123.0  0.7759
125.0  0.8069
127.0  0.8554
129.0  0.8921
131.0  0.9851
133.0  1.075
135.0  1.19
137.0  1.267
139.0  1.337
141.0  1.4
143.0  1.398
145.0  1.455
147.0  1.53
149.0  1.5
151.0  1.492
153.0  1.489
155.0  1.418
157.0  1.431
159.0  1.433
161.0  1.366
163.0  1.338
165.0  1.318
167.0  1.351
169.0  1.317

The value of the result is 0.984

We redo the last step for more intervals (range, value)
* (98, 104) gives 1.18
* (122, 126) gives 0.791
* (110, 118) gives 1.04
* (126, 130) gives 0.874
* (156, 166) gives 1.38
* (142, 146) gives 1.43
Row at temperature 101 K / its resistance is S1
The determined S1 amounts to 1.171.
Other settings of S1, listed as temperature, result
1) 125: 0.8069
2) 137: 1.267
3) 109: 1.118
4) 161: 1.366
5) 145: 1.455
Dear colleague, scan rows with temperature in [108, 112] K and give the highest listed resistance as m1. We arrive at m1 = 1.184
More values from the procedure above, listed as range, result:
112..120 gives 1.051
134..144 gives 1.4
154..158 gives 1.431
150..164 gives 1.492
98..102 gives 1.191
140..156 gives 1.53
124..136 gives 1.19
